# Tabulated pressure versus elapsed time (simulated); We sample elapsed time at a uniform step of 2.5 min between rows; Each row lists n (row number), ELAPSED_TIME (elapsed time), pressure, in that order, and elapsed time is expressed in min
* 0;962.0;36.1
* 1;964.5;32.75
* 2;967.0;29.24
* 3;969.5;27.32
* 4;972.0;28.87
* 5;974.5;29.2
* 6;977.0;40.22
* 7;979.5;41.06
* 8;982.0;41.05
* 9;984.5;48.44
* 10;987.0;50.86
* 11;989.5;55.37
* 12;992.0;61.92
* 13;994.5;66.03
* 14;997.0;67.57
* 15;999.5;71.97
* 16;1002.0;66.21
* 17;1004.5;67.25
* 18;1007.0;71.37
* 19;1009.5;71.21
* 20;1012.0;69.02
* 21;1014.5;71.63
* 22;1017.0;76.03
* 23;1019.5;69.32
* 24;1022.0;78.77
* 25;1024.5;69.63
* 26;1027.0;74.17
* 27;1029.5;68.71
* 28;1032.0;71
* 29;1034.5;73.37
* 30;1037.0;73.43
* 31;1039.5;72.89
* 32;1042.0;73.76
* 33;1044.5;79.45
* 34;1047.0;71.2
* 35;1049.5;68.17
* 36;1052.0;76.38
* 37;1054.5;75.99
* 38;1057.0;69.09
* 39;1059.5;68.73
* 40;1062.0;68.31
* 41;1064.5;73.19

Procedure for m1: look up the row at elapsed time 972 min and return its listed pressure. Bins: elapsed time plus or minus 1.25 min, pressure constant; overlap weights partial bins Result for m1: 28.87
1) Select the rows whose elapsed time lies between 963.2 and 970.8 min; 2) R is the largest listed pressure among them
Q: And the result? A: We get 32.75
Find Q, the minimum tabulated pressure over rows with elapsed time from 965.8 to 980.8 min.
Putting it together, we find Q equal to 27.32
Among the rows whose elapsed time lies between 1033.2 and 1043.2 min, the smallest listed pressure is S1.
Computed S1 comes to 72.89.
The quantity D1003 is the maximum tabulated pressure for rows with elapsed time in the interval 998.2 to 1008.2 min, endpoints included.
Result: 71.97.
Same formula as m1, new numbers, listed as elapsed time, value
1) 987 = 50.86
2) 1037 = 73.43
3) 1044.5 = 79.45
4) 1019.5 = 69.32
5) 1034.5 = 73.37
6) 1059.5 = 68.73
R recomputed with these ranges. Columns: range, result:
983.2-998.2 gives 67.57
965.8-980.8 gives 41.06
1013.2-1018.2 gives 76.03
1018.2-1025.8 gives 78.77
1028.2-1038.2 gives 73.43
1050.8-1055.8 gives 76.38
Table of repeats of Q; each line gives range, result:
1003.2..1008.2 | 67.25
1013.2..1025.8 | 69.32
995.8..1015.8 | 66.21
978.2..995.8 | 41.05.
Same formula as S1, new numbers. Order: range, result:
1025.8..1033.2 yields 68.71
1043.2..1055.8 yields 68.17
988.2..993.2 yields 55.37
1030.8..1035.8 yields 71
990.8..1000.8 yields 61.92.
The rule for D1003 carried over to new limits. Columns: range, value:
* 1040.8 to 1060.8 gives 79.45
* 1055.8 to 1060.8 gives 69.09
